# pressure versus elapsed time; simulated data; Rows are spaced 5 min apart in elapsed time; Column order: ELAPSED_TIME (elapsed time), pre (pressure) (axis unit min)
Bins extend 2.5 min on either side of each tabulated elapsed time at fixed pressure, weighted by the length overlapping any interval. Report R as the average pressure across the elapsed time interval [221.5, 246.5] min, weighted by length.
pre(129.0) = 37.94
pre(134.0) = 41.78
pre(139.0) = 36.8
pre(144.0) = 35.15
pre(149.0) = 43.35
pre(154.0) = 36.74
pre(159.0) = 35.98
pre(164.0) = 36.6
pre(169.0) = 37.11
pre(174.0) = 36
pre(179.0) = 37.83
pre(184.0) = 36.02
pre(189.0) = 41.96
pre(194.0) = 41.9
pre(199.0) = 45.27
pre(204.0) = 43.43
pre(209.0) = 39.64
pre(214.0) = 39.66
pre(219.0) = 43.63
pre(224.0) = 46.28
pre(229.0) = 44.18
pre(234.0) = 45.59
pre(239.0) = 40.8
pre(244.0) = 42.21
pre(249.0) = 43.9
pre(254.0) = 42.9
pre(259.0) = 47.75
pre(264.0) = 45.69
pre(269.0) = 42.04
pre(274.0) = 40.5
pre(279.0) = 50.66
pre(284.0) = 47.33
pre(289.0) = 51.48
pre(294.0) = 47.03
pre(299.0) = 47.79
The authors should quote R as 43.8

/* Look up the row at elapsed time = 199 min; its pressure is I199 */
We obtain 45.27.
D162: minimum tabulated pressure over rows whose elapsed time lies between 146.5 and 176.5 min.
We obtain 35.98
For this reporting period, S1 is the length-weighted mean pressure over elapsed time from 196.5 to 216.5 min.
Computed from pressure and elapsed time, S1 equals 42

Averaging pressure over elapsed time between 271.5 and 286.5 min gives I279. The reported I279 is 46.2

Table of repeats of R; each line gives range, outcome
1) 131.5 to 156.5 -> 38.8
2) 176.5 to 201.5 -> 40.6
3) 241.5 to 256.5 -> 43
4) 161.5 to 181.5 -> 36.9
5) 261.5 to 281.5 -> 44.7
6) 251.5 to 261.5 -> 45.3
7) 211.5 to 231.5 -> 43.4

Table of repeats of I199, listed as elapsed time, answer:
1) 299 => 47.79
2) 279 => 50.66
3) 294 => 47.03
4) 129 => 37.94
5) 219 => 43.63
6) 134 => 41.78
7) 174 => 36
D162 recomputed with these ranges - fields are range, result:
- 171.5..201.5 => 36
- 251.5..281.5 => 40.5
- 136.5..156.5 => 35.15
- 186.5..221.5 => 39.64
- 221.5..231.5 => 44.18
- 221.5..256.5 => 40.8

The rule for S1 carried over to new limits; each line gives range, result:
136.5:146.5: 36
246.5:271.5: 44.5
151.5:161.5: 36.4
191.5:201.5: 43.6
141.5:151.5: 39.2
